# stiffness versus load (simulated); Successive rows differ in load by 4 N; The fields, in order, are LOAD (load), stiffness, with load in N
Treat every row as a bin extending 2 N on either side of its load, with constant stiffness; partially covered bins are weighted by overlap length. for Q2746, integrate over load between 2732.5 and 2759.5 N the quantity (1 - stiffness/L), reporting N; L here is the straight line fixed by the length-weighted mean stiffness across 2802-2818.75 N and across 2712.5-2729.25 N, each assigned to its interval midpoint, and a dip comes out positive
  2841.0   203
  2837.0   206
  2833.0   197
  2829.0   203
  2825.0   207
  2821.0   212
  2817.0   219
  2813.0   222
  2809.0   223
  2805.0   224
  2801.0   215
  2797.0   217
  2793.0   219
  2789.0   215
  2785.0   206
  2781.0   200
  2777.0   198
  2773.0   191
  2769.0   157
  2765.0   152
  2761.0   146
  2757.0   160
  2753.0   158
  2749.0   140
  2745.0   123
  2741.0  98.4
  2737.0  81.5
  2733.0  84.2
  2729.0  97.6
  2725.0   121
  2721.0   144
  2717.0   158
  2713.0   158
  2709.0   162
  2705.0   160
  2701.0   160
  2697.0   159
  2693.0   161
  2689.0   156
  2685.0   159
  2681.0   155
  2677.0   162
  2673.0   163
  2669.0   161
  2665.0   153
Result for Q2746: 6.5 N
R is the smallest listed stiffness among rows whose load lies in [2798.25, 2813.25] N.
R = 215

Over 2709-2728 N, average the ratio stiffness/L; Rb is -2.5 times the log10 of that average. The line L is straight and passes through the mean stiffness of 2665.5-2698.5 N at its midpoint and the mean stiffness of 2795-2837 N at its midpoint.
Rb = 0.200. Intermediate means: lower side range 159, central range 145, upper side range 214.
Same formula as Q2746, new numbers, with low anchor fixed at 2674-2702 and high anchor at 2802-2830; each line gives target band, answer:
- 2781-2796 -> -0.58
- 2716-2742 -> 9.67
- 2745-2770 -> 5.32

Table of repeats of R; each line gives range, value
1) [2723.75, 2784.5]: 81.5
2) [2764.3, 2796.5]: 152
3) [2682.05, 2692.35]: 156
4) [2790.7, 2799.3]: 217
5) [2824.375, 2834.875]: 197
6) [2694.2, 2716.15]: 158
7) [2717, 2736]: 84.2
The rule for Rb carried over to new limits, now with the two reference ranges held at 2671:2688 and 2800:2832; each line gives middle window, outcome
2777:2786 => 0.00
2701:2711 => 0.06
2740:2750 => 0.47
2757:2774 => 0.22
